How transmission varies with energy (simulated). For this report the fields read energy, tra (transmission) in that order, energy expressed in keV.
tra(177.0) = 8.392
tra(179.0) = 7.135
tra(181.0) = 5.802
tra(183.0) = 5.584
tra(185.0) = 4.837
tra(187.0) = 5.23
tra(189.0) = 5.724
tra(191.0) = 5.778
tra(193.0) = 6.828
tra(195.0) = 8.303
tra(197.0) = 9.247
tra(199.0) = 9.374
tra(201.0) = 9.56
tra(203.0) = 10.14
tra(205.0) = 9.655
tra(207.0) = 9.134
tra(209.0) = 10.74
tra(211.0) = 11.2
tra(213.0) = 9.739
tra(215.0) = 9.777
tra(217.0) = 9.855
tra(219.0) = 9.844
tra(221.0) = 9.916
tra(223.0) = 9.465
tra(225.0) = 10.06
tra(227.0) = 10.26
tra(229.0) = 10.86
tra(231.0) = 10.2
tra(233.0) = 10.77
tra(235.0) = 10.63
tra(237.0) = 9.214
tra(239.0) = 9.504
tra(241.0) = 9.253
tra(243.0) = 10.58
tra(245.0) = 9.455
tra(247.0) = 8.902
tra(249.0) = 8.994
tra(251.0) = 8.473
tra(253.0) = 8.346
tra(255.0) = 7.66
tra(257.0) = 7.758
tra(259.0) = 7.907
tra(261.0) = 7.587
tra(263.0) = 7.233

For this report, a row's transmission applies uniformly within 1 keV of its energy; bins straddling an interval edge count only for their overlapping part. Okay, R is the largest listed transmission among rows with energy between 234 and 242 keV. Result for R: 10.63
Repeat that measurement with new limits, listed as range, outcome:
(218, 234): 10.86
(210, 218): 11.2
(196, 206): 10.14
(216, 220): 9.855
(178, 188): 7.135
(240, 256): 10.58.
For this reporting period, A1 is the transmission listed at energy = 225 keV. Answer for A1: 10.06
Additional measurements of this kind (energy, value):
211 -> 11.2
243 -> 10.58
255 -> 7.66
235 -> 10.63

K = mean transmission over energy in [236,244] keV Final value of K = 9.64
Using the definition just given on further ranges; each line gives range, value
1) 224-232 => 10.3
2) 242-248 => 9.65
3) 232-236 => 10.7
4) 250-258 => 8.06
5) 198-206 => 9.68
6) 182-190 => 5.34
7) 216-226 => 9.83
